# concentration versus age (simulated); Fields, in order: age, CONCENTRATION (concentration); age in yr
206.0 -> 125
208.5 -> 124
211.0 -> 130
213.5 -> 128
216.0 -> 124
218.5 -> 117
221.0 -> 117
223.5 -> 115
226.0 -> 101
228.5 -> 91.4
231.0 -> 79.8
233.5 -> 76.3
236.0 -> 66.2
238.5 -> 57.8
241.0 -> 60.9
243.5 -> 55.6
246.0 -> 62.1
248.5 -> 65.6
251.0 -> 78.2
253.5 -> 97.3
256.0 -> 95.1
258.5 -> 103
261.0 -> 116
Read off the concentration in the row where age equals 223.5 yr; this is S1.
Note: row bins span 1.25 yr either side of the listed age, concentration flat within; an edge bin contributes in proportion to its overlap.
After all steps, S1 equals 115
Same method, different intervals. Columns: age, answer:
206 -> 125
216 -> 124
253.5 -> 97.3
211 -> 130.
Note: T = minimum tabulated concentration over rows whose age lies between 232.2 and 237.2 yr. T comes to 66.2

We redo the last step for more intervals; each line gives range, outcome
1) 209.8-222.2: 117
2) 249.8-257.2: 78.2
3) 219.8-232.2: 79.8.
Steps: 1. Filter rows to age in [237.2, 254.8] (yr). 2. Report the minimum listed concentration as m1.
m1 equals 55.6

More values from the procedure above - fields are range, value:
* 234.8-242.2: 57.8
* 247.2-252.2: 65.6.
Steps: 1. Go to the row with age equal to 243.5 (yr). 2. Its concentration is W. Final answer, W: 55.6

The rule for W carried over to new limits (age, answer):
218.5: 117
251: 78.2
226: 101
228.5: 91.4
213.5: 128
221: 117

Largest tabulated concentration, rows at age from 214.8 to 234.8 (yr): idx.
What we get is 124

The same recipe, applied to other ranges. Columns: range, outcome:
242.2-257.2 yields 97.3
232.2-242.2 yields 76.3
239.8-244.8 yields 60.9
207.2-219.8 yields 130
